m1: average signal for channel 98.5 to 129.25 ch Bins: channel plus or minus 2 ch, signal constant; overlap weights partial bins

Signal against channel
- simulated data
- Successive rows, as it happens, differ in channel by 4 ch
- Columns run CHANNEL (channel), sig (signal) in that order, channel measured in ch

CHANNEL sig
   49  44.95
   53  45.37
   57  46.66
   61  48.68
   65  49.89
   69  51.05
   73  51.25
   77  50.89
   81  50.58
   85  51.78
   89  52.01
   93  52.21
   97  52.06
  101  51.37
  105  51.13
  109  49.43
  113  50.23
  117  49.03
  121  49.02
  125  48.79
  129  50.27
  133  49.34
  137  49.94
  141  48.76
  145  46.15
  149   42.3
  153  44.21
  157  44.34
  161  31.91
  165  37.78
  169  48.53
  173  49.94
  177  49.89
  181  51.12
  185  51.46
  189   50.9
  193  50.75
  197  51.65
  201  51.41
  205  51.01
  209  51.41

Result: 49.9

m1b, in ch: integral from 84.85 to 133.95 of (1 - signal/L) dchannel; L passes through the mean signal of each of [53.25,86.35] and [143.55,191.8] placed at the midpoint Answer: -2.3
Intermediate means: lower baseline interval 49.8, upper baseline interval 45.8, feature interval 50.5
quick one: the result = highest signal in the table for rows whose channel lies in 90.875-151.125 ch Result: 52.21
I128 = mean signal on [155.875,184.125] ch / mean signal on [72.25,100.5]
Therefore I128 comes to 0.9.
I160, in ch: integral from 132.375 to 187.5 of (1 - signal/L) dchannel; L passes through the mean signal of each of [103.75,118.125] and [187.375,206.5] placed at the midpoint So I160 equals 5.0 ch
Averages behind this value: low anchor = 50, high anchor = 51.2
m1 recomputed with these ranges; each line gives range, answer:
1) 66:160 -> 49.2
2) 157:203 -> 47.6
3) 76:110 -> 51.3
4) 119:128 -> 49.1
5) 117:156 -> 47.6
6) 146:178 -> 43.5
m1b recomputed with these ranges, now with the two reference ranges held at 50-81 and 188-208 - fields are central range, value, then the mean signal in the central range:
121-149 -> 1.0 ch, 48.4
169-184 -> 0.2 ch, 50.2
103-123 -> 0.0 ch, 49.8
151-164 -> 2.7 ch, 40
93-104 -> -0.5 ch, 51.8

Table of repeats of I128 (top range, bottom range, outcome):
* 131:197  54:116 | 0.93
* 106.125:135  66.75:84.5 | 0.97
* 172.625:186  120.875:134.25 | 1.02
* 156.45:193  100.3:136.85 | 0.93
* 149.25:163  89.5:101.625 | 0.78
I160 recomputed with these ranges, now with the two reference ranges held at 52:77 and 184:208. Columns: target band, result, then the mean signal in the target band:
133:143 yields 0.18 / 49.3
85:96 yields -0.56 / 52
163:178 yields 1.33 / 46.3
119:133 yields 0.21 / 49.4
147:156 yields 1.27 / 43.4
